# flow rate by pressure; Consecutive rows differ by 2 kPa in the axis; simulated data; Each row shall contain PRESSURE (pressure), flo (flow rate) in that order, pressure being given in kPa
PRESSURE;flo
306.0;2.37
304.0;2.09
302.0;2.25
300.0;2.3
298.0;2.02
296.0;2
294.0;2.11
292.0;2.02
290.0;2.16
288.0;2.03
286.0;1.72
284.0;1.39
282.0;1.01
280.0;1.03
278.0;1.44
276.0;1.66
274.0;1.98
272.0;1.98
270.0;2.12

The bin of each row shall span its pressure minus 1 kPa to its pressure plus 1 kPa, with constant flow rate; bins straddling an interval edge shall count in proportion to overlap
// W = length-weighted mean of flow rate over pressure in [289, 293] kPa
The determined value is 2.09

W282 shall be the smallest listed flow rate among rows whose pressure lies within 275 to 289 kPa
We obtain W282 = 1.01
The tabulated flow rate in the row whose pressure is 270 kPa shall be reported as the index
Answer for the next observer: 2.12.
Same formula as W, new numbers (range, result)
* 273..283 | 1.42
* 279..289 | 1.44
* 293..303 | 2.14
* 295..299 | 2.01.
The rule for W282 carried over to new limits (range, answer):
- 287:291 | 2.03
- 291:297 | 2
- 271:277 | 1.66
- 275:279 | 1.44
